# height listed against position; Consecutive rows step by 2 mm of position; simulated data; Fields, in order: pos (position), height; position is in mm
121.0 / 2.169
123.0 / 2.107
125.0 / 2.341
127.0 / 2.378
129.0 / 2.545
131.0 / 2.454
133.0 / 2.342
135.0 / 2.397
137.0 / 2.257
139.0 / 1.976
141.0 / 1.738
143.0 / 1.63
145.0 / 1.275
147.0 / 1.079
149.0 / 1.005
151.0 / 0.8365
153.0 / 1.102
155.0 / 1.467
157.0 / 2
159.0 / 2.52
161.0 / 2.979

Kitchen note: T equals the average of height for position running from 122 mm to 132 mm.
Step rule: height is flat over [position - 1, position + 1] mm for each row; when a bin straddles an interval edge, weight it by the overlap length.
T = 2.37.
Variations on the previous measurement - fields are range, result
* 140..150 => 1.35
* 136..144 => 1.9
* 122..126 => 2.22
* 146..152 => 0.973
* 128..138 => 2.4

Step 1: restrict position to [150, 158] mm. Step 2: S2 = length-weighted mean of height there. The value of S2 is 1.35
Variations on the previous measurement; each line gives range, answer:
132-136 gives 2.37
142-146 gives 1.45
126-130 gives 2.46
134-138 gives 2.33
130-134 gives 2.4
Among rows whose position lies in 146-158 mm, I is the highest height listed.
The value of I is 2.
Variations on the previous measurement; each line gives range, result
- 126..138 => 2.545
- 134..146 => 2.397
